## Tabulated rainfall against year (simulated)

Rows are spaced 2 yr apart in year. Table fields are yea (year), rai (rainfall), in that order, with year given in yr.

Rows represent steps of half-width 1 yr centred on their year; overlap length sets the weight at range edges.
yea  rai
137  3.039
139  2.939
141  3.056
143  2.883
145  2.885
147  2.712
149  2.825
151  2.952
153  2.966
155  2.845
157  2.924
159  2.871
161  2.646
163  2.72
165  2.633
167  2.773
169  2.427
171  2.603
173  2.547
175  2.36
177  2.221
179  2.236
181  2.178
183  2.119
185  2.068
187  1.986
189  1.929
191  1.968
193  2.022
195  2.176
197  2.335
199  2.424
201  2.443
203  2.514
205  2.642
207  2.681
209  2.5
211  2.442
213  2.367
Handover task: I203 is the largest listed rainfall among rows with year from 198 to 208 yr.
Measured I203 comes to 2.681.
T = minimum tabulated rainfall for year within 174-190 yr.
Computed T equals 1.929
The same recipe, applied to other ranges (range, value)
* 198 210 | 2.424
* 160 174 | 2.427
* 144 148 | 2.712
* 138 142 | 2.939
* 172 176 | 2.36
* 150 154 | 2.952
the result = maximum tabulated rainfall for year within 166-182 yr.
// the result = 2.773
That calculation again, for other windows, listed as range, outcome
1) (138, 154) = 3.056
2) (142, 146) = 2.885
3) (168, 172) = 2.603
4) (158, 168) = 2.871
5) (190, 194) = 2.022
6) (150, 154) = 2.966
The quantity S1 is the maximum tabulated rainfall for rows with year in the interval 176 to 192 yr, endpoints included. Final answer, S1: 2.236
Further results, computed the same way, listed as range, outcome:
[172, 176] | 2.547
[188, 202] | 2.443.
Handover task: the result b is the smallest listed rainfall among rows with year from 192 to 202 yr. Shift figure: 2.022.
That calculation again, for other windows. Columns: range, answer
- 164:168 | 2.633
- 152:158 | 2.845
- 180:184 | 2.119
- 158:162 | 2.646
